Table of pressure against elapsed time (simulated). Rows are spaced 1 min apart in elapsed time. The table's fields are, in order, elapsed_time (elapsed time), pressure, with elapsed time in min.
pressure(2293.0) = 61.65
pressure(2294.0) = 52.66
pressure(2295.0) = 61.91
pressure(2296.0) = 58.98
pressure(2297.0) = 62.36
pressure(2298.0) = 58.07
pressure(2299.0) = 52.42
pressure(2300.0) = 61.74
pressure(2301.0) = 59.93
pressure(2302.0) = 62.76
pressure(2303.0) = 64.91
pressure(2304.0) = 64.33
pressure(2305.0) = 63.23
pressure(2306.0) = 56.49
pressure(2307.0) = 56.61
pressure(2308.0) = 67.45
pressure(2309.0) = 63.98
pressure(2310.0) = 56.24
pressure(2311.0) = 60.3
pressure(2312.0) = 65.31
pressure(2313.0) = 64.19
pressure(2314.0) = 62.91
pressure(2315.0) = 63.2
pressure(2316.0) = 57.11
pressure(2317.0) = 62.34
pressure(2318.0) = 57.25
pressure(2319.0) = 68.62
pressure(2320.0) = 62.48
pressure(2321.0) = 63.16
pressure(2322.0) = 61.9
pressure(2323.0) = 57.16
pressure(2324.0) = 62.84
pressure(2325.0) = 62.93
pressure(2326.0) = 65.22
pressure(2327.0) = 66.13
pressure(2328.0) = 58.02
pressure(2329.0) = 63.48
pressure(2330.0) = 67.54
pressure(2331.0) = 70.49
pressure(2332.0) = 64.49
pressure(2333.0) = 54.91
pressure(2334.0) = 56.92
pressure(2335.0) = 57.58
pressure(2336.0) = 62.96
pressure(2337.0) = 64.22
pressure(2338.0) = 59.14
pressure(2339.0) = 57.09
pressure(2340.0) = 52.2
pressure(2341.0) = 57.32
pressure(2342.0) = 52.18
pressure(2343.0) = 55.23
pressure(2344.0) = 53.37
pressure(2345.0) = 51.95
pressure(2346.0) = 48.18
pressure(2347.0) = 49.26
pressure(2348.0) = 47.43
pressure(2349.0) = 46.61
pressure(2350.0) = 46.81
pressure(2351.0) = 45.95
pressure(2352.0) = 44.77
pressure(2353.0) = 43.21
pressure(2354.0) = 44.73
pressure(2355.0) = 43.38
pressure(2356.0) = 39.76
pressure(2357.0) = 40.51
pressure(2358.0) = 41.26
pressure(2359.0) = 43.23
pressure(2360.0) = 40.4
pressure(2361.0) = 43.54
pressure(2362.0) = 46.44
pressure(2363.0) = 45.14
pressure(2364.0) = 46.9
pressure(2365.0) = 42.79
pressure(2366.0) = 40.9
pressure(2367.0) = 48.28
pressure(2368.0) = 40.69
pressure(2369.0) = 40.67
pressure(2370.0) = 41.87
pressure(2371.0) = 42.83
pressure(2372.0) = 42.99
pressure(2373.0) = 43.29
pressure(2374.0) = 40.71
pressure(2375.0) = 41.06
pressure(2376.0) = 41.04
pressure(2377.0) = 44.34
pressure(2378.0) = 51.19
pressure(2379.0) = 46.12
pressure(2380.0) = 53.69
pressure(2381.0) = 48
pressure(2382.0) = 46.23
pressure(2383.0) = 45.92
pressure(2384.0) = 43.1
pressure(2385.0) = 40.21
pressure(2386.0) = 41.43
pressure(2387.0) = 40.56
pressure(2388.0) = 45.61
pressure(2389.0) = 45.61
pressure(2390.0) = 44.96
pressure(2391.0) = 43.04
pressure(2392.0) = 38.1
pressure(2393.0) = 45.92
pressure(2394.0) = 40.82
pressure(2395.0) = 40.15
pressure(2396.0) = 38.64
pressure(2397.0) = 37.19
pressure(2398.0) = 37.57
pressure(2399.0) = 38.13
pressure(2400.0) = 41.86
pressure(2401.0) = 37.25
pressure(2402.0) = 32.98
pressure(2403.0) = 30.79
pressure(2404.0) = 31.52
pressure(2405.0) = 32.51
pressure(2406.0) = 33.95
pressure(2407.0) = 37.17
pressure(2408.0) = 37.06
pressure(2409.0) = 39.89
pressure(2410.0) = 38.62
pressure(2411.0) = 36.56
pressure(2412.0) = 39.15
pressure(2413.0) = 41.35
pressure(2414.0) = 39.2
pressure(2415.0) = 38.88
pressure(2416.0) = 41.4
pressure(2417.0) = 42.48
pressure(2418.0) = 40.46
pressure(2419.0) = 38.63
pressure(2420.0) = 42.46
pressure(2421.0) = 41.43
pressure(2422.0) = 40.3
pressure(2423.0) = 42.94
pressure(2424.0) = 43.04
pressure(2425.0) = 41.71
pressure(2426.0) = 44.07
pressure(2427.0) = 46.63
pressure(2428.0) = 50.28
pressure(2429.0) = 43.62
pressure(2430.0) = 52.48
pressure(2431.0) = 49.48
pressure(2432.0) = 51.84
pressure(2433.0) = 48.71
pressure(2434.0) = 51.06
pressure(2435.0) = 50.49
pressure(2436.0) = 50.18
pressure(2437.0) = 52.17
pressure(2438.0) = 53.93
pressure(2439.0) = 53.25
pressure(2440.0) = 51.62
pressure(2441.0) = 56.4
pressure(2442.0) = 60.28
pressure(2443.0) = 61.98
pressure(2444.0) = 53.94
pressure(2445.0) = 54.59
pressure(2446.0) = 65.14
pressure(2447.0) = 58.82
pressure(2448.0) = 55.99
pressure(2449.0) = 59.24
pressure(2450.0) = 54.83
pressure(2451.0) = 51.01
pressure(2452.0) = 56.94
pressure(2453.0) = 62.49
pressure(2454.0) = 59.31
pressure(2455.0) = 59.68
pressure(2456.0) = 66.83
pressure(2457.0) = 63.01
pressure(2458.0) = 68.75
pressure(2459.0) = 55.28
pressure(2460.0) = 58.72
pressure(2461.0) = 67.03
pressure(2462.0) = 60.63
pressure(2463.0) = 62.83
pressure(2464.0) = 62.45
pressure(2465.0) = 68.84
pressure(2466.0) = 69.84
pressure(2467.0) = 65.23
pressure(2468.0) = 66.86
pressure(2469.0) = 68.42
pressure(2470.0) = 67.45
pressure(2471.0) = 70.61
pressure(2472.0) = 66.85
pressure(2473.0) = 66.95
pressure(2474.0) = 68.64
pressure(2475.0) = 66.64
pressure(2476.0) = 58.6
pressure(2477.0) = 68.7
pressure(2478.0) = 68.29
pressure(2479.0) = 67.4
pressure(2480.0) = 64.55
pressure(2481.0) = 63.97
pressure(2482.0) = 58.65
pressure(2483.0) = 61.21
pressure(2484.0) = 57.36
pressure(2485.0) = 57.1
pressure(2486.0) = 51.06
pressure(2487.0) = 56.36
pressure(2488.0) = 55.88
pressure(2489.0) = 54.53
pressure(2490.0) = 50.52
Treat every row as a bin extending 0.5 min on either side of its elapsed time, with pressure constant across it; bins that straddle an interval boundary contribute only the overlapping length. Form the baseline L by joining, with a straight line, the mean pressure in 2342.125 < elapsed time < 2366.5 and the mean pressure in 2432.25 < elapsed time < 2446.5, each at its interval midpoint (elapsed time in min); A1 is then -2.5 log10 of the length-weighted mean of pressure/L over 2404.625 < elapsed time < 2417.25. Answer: 0.32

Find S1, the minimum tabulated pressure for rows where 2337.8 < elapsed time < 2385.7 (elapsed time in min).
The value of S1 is 39.76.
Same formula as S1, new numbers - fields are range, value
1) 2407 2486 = 36.56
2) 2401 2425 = 30.79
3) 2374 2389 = 40.21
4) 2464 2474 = 62.45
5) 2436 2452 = 50.18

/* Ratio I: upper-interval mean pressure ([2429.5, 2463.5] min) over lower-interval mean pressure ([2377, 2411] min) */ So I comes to 1.4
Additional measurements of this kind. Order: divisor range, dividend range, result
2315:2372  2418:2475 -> 1.07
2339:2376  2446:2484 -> 1.39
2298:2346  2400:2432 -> 0.67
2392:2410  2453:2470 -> 1.72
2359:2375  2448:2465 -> 1.41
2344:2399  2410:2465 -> 1.18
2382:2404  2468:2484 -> 1.62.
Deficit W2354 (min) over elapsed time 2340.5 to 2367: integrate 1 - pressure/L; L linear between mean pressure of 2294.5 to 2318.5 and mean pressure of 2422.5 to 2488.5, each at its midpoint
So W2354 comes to 6.1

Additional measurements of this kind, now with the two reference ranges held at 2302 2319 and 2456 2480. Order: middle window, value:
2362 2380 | 5.5 min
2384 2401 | 6.0 min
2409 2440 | 9.4 min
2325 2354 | 3.1 min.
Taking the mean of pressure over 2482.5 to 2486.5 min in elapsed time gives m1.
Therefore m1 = 56.7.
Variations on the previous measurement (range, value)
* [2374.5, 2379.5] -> 44.8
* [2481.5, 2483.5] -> 59.9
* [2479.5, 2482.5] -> 62.4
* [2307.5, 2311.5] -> 62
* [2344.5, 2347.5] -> 49.8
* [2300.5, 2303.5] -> 62.5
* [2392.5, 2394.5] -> 43.4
